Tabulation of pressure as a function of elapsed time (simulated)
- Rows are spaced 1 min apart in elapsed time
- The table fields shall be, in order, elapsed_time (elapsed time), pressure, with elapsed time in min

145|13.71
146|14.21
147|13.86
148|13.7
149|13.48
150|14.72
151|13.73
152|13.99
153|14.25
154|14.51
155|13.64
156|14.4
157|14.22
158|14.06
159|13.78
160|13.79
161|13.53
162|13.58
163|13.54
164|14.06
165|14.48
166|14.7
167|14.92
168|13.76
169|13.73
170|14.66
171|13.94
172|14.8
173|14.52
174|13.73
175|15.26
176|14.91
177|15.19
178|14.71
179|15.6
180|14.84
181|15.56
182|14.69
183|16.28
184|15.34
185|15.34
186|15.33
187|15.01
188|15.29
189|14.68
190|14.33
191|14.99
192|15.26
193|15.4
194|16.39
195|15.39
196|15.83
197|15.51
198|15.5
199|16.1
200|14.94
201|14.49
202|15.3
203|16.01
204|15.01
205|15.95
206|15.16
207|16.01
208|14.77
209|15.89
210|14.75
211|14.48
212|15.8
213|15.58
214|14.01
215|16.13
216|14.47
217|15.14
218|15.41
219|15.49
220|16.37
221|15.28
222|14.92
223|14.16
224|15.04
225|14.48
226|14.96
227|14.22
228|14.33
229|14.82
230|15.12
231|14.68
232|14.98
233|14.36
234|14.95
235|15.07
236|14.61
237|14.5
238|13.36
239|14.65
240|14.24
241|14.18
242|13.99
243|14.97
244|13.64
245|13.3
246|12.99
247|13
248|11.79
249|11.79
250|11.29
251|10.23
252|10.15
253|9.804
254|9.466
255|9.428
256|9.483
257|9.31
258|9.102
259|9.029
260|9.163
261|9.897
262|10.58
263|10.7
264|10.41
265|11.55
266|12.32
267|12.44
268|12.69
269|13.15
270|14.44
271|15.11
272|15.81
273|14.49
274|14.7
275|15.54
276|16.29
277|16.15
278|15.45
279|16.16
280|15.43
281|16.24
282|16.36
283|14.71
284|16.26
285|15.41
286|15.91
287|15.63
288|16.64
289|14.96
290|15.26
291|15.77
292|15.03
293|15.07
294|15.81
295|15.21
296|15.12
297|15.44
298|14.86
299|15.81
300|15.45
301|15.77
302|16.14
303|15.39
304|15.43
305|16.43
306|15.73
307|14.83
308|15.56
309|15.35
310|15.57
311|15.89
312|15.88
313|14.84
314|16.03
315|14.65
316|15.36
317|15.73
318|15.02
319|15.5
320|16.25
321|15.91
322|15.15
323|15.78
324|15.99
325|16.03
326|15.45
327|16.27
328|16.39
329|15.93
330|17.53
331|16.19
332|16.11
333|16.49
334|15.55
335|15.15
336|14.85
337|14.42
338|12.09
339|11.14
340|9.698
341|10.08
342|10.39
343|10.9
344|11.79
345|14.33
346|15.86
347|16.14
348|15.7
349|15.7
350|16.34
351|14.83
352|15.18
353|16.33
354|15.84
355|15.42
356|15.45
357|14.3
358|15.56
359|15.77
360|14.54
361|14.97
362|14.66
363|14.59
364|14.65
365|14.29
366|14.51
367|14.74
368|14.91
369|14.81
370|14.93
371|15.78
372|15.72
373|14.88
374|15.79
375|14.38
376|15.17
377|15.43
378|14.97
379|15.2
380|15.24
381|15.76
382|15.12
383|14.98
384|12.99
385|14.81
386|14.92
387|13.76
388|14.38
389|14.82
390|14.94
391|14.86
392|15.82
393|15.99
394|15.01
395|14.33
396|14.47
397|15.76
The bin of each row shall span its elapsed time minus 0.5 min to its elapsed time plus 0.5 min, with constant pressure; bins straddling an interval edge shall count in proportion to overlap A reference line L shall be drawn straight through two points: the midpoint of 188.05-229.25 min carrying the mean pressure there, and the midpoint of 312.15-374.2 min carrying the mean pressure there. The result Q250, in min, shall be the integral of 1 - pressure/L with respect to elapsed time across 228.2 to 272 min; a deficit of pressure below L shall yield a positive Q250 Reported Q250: 7.6 min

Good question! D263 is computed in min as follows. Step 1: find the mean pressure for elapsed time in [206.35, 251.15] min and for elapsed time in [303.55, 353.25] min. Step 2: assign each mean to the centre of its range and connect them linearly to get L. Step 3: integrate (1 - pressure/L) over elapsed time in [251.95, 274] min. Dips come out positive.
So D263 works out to 4.9 min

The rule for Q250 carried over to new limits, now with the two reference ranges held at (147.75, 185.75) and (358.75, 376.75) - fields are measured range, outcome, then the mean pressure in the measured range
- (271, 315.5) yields -2.4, 15.6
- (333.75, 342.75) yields 1.5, 12.5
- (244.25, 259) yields 3.9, 10.8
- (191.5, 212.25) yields -1.3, 15.4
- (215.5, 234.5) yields -0.4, 14.9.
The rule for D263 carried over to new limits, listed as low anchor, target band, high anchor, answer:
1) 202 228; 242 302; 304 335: 7.6 min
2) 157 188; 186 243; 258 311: -1.8 min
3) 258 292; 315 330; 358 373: -1.3 min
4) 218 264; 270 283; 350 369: -1.9 min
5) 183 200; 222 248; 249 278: -2.0 min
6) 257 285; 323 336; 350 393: -1.5 min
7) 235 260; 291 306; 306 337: -1.0 min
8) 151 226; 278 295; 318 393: -0.9 min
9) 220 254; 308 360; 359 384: -1.3 min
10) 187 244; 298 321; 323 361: -1.1 min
